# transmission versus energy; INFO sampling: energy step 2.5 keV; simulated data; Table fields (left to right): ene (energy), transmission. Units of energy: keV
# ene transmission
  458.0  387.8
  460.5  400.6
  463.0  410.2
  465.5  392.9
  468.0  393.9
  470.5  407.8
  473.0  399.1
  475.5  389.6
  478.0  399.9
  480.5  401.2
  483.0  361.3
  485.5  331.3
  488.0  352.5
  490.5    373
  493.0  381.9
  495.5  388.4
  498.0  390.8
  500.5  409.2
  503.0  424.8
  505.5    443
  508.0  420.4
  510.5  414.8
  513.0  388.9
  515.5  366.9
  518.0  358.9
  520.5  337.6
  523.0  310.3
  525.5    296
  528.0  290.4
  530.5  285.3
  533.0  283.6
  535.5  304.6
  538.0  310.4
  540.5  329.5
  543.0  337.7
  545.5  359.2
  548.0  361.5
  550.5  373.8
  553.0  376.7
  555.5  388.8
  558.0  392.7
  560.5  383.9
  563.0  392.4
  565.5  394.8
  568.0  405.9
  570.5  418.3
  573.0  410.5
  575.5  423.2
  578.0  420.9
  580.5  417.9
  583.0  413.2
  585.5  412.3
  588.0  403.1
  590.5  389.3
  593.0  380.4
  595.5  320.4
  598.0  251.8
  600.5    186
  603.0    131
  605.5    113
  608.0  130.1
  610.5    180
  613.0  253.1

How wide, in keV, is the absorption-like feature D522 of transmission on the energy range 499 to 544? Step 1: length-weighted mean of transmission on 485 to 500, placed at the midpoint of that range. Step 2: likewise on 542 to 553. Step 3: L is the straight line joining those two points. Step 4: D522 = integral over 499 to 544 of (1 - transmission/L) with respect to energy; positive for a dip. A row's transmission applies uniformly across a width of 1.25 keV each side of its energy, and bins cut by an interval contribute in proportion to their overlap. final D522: 2.0 keV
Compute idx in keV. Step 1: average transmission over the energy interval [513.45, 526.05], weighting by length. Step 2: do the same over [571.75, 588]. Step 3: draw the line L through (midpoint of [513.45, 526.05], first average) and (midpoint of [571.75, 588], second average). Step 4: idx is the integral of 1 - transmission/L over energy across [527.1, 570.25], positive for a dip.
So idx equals 2.7 keV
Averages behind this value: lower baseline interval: 340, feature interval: 353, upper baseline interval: 415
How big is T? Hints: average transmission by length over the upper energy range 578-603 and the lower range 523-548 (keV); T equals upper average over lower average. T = 1.1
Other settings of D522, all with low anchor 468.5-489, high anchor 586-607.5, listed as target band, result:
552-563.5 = -2.9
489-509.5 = -2.4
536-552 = -1.2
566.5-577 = -4.2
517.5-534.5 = 1.6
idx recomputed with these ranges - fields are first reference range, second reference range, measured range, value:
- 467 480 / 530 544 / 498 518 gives -3.2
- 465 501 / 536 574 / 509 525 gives 0.8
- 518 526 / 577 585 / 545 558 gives -0.2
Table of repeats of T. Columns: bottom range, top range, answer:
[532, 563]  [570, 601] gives 1.07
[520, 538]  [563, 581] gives 1.37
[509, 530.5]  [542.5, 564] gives 1.09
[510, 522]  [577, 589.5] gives 1.12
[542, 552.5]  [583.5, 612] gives 0.74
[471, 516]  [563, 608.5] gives 0.87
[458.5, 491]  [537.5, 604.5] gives 0.94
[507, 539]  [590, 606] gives 0.75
